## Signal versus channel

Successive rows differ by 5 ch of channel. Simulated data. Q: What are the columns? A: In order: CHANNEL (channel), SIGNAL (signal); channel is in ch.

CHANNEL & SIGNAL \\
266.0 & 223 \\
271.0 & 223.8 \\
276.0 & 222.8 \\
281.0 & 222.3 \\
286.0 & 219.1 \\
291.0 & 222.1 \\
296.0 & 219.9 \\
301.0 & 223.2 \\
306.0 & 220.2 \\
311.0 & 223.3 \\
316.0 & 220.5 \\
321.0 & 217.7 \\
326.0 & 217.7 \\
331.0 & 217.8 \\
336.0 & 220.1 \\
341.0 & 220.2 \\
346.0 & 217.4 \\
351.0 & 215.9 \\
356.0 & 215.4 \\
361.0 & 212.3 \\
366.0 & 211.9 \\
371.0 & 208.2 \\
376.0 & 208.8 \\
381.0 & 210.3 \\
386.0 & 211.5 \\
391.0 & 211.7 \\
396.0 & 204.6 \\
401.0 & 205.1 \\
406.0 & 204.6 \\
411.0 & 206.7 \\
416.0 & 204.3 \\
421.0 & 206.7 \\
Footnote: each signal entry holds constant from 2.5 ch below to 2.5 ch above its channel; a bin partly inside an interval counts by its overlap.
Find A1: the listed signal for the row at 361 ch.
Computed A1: 212.3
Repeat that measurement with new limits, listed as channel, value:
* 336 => 220.1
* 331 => 217.8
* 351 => 215.9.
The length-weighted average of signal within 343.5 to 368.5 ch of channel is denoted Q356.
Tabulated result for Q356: 215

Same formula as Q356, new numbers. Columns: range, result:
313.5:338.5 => 219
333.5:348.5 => 219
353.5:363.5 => 214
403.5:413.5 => 206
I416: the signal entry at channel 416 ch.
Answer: 204.3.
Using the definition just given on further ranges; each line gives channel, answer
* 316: 220.5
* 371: 208.2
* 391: 211.7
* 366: 211.9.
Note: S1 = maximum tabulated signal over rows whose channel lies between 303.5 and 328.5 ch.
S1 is 223.3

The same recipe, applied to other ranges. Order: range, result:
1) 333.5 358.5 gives 220.2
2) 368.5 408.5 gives 211.7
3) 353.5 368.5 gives 215.4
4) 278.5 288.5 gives 222.3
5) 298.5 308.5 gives 223.2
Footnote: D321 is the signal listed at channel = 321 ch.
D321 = 217.7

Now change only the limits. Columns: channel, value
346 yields 217.4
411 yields 206.7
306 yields 220.2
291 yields 222.1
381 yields 210.3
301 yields 223.2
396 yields 204.6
